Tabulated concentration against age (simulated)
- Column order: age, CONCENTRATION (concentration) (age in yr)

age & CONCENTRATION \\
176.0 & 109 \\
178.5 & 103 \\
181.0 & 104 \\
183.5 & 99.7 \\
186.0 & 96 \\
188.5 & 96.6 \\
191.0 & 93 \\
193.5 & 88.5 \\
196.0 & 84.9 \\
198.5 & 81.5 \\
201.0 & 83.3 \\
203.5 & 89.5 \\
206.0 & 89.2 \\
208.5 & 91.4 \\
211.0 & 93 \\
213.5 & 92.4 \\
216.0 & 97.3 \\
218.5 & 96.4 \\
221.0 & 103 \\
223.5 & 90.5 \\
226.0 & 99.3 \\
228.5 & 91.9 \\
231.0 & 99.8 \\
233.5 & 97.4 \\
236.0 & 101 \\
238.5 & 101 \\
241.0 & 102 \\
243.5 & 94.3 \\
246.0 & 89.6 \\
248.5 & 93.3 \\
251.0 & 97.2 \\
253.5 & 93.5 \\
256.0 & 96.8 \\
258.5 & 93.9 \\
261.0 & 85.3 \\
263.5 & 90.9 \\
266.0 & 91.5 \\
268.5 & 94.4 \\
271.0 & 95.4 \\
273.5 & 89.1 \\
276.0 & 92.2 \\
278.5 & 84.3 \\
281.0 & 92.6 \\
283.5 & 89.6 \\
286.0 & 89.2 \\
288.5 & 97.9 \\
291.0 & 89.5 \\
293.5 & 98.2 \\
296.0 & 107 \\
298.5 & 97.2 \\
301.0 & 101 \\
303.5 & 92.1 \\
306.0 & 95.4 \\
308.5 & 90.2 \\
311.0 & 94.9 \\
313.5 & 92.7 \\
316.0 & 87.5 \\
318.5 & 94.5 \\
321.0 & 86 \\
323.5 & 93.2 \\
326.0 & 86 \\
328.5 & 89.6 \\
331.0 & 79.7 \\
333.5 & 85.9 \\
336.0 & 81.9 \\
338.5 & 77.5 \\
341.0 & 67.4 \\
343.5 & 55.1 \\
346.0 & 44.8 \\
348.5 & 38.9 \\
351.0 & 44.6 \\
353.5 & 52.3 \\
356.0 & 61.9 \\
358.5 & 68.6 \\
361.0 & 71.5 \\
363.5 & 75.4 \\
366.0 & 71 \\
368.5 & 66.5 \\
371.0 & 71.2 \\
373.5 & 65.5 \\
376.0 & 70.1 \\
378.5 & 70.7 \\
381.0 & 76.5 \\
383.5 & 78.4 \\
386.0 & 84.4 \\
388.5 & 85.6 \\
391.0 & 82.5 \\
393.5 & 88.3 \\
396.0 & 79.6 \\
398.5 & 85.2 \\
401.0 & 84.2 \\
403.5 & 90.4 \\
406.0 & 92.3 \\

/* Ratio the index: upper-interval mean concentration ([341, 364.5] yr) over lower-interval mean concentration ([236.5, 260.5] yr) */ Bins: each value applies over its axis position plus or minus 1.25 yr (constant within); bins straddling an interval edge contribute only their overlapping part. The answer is 0.6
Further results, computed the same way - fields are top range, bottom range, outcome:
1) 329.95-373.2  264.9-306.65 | 0.70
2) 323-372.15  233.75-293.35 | 0.74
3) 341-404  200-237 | 0.74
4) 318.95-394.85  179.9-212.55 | 0.79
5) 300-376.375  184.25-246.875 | 0.81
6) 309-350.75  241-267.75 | 0.84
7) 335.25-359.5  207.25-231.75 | 0.62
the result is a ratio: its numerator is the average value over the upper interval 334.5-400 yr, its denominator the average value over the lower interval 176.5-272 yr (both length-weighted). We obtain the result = 0.7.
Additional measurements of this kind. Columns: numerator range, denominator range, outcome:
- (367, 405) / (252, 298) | 0.85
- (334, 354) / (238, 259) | 0.62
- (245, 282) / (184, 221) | 1.01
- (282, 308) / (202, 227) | 1.02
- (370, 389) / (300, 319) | 0.80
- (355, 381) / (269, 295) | 0.76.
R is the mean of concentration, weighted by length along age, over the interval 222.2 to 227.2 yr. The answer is 94.9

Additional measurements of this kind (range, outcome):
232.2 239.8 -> 99.8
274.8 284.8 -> 89.7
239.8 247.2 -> 95.3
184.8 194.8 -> 93.5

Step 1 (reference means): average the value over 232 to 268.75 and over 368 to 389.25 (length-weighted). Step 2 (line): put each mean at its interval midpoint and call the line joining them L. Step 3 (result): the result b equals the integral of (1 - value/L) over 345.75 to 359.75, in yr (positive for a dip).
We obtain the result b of 4.65 yr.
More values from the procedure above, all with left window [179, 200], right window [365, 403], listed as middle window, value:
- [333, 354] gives 5.35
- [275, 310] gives -3.75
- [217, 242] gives -2.26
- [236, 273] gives -2.65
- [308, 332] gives -1.95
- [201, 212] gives 0.24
